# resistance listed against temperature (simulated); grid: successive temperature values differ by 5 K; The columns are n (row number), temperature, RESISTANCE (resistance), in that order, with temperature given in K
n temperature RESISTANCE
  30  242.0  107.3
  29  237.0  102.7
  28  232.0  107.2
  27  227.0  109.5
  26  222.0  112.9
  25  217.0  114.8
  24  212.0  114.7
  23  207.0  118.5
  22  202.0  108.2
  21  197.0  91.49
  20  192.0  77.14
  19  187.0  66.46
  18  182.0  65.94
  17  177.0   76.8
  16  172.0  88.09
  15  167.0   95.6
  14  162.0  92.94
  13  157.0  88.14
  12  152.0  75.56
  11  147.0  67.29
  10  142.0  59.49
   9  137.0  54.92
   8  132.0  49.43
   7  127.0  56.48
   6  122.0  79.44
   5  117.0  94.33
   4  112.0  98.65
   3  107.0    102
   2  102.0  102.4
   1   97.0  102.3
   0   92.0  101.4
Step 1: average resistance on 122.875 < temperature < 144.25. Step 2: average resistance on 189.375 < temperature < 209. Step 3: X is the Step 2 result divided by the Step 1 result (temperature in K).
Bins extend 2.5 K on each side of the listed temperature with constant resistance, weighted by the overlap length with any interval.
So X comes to 1.73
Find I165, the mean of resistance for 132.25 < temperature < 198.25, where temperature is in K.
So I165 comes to 75.7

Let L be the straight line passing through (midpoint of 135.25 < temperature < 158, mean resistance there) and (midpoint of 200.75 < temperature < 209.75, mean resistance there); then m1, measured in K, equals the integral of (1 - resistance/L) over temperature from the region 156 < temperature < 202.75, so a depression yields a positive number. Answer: 4.2 K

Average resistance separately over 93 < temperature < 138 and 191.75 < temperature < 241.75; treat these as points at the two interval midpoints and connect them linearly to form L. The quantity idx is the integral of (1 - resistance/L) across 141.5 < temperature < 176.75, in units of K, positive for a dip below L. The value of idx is 4.5 K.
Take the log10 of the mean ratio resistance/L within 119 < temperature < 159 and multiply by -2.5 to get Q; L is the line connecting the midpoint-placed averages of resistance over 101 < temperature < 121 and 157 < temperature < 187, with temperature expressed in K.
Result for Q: 0.34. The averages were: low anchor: 97.6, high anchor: 82.8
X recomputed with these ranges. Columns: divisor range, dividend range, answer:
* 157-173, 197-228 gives 1.21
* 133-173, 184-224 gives 1.31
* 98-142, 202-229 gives 1.43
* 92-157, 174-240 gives 1.22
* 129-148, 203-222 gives 2.02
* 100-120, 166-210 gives 0.89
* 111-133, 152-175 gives 1.18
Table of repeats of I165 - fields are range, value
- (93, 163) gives 80.4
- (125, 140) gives 53.7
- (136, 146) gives 59.1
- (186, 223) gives 101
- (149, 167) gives 86.4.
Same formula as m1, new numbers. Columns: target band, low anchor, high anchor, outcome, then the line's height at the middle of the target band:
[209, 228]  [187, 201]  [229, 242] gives -3.3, 96.6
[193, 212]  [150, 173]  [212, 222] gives 0.5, 108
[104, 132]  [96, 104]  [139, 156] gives 2.3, 89.7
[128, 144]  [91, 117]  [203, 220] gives 7.7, 105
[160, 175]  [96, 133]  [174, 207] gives -1.2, 84.7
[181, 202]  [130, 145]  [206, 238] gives 2.7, 91.2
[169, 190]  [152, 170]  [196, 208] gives 4.8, 97.3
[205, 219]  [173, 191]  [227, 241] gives -3.7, 91.6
